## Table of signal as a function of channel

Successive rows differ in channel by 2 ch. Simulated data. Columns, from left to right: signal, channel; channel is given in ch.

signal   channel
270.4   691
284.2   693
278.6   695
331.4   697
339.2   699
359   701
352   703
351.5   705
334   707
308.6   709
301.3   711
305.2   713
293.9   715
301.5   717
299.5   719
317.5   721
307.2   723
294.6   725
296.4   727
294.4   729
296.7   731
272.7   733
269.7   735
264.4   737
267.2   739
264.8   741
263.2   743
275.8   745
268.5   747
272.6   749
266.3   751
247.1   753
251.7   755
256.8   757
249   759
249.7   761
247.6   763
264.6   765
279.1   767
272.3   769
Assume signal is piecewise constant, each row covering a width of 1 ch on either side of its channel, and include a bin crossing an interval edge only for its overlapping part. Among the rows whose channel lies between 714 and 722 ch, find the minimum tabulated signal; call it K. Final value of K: 293.9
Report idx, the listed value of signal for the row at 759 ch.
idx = 249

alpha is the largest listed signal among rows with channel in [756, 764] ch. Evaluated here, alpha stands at 256.8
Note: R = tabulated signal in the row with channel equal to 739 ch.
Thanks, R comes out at 267.2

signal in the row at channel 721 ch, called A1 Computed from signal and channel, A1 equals 317.5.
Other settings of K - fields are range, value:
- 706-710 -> 308.6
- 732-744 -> 263.2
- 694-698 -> 278.6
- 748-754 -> 247.1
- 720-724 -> 307.2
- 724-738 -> 264.4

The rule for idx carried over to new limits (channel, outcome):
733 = 272.7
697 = 331.4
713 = 305.2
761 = 249.7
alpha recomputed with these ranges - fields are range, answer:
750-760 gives 266.3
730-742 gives 296.7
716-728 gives 317.5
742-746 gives 275.8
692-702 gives 359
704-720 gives 351.5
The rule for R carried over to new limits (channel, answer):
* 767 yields 279.1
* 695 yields 278.6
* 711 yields 301.3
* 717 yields 301.5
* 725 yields 294.6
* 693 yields 284.2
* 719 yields 299.5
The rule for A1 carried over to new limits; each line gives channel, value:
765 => 264.6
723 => 307.2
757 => 256.8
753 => 247.1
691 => 270.4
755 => 251.7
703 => 352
